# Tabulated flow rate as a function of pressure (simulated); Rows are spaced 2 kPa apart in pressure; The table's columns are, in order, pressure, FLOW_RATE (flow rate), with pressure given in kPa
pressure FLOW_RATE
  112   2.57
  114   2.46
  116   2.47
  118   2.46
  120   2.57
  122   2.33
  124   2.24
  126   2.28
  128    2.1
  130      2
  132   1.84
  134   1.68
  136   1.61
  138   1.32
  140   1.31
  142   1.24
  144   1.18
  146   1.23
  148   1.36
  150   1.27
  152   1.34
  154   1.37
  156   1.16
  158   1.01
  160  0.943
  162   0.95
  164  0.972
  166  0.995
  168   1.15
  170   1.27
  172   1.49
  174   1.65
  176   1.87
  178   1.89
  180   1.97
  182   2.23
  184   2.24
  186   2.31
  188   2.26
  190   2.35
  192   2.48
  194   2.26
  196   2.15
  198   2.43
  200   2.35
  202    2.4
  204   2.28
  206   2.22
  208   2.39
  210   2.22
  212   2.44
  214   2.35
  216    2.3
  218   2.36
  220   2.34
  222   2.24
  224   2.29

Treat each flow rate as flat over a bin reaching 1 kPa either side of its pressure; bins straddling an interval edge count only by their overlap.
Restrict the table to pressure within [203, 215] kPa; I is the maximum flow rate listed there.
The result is 2.44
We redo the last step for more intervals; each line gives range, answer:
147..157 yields 1.37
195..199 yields 2.43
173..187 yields 2.31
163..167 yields 0.995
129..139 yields 2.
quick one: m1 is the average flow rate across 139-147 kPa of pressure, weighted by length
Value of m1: 1.24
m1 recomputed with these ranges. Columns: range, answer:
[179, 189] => 2.2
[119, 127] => 2.35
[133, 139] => 1.54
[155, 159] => 1.08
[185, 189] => 2.29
